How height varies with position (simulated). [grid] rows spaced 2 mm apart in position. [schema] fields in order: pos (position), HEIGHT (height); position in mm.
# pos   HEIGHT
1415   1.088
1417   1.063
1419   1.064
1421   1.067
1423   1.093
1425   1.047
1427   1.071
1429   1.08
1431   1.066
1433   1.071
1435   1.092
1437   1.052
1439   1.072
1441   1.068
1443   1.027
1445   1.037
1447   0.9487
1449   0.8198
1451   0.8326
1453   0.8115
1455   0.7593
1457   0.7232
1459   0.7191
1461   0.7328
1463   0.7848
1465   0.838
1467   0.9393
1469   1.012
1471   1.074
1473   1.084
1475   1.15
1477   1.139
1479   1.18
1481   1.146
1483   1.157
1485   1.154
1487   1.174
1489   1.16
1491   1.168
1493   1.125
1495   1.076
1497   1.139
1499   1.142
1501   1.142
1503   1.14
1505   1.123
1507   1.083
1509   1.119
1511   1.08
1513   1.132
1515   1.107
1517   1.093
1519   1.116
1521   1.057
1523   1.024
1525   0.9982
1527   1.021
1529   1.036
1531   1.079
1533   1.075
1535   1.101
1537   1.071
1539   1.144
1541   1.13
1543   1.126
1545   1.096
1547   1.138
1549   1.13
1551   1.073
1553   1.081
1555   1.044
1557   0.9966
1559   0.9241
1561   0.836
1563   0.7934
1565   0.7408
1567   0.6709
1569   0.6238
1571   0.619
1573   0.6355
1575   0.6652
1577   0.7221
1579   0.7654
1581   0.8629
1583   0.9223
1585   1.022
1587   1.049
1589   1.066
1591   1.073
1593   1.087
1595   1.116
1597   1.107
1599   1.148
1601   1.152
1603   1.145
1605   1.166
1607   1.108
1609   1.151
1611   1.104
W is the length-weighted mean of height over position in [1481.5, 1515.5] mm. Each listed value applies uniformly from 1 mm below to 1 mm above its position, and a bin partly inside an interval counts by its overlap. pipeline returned 1.13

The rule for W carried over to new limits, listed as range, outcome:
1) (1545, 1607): 0.951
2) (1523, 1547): 1.08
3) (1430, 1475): 0.94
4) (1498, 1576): 1.01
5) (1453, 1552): 1.06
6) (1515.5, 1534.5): 1.06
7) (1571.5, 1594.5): 0.896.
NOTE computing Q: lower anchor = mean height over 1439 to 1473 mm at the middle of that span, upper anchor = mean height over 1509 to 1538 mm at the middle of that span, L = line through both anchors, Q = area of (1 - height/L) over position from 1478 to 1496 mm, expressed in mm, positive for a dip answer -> -3.19 mm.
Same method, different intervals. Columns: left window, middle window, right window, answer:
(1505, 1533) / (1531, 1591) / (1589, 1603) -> 8.46 mm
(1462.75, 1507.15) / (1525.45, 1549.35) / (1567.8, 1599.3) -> -2.44 mm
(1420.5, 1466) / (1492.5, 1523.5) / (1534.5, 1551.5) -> -1.54 mm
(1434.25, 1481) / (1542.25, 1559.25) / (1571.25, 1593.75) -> -3.19 mm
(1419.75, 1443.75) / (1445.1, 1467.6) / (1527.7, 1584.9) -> 4.85 mm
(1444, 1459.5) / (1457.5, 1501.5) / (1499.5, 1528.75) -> -4.66 mm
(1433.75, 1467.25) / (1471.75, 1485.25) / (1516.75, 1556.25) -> -2.61 mm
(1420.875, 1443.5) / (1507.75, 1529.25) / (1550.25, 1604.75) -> -1.93 mm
